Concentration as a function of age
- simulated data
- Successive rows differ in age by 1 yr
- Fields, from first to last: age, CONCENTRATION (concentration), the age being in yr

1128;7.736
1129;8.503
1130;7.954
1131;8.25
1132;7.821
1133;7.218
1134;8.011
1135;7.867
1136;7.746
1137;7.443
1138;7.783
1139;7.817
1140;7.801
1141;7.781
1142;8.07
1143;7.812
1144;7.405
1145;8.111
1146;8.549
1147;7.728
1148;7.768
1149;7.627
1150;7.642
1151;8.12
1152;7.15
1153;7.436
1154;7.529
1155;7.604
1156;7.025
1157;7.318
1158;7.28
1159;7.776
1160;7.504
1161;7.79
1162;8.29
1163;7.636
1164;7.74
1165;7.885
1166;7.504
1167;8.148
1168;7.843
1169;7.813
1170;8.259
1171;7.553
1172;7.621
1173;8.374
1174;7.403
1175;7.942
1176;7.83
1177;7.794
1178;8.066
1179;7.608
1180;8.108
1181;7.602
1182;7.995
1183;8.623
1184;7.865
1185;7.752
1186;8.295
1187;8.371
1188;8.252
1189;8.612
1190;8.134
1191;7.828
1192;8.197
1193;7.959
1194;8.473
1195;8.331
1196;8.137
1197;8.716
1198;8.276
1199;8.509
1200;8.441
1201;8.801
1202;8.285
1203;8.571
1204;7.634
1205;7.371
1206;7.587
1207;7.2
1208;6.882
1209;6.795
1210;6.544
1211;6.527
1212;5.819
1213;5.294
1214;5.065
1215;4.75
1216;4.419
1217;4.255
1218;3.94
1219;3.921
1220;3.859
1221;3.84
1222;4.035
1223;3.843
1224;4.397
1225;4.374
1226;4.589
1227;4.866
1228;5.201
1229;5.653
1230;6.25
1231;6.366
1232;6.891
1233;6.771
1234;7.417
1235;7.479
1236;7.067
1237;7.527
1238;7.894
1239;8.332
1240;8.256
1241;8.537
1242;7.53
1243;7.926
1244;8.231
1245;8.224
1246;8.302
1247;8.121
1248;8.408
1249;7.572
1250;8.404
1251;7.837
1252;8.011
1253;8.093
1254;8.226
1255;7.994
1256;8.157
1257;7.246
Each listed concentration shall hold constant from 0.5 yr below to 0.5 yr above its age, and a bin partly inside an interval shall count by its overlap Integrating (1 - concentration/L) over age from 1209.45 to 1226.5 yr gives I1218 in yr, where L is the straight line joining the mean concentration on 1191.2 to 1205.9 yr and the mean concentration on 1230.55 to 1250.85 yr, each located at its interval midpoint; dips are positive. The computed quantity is 7.11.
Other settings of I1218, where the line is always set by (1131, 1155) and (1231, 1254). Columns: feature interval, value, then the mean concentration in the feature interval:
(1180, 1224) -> 4.8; 6.95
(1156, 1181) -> 0.0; 7.78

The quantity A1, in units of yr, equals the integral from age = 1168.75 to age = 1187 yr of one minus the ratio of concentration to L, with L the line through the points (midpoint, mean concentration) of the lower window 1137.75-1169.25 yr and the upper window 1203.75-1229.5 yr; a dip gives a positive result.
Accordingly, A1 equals -3.08 yr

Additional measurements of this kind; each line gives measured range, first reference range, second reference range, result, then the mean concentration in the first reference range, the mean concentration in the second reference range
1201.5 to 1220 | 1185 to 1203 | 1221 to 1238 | 2.8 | 8.32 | 5.8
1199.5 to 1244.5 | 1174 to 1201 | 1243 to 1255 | 9.9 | 8.14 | 8.12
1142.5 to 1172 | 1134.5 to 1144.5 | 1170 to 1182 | 0.3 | 7.75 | 7.84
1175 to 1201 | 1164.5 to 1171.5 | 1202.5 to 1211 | -2.1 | 7.86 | 7.28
